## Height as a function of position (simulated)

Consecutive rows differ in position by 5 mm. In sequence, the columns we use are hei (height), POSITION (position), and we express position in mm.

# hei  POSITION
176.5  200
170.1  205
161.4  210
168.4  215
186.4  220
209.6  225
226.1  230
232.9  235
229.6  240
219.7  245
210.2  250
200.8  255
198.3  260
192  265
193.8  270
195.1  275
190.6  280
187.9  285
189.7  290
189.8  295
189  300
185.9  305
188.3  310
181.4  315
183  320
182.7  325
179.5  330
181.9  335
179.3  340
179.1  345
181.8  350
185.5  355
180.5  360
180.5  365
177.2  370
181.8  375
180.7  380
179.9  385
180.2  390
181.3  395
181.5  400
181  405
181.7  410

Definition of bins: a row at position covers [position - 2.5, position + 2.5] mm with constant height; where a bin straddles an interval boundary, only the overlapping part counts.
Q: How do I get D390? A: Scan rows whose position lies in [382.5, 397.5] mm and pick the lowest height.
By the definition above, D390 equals 179.9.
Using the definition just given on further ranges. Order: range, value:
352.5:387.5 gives 177.2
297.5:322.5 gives 181.4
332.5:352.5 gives 179.1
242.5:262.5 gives 198.3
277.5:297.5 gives 187.9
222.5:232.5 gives 209.6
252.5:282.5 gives 190.6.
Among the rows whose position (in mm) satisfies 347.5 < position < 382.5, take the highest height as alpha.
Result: 185.5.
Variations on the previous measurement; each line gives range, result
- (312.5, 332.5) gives 183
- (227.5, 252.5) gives 232.9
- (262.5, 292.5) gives 195.1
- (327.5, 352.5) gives 181.9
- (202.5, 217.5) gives 170.1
